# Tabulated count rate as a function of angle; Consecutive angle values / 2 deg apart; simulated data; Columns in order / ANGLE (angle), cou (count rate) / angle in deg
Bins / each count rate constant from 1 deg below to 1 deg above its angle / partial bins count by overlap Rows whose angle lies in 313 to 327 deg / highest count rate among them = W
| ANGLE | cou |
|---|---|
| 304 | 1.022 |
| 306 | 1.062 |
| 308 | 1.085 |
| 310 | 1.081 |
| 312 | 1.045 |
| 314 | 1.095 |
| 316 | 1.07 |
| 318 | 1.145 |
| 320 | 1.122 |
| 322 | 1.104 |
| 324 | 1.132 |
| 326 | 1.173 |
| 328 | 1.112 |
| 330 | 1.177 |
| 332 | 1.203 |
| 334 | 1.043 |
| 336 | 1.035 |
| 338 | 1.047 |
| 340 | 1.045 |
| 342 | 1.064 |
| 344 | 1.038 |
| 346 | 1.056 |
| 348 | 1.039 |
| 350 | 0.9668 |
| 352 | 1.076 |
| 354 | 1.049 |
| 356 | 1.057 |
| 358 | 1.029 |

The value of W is 1.173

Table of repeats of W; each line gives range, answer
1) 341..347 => 1.064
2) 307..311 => 1.085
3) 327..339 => 1.203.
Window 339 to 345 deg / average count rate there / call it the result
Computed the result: 1.05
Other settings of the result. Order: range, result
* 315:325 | 1.11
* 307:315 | 1.08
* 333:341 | 1.04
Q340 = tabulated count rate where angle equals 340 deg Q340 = 1.045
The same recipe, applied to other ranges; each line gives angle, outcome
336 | 1.035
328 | 1.112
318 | 1.145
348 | 1.039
